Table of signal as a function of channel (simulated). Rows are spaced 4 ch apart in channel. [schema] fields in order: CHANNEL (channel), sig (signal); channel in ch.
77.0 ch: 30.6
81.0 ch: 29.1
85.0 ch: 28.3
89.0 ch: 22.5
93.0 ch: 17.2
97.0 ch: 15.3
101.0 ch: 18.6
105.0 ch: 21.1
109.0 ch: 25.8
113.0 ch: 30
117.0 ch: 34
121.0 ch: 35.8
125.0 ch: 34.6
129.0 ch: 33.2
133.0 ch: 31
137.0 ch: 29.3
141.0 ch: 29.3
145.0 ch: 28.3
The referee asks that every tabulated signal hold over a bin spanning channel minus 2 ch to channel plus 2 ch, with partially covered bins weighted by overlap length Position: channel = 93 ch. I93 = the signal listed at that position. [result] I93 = 17.2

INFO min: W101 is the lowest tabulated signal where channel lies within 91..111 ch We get 15.3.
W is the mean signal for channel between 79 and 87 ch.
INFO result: 28.7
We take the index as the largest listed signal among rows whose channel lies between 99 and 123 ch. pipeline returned 35.8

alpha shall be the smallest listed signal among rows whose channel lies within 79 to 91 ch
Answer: 22.5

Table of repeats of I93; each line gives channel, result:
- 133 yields 31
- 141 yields 29.3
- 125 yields 34.6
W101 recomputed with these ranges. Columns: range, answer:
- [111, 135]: 30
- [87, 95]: 17.2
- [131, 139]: 29.3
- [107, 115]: 25.8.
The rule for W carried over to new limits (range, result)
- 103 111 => 23.5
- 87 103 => 18.4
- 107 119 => 29.9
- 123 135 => 32.9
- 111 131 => 33.5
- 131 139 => 30.1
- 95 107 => 18.3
